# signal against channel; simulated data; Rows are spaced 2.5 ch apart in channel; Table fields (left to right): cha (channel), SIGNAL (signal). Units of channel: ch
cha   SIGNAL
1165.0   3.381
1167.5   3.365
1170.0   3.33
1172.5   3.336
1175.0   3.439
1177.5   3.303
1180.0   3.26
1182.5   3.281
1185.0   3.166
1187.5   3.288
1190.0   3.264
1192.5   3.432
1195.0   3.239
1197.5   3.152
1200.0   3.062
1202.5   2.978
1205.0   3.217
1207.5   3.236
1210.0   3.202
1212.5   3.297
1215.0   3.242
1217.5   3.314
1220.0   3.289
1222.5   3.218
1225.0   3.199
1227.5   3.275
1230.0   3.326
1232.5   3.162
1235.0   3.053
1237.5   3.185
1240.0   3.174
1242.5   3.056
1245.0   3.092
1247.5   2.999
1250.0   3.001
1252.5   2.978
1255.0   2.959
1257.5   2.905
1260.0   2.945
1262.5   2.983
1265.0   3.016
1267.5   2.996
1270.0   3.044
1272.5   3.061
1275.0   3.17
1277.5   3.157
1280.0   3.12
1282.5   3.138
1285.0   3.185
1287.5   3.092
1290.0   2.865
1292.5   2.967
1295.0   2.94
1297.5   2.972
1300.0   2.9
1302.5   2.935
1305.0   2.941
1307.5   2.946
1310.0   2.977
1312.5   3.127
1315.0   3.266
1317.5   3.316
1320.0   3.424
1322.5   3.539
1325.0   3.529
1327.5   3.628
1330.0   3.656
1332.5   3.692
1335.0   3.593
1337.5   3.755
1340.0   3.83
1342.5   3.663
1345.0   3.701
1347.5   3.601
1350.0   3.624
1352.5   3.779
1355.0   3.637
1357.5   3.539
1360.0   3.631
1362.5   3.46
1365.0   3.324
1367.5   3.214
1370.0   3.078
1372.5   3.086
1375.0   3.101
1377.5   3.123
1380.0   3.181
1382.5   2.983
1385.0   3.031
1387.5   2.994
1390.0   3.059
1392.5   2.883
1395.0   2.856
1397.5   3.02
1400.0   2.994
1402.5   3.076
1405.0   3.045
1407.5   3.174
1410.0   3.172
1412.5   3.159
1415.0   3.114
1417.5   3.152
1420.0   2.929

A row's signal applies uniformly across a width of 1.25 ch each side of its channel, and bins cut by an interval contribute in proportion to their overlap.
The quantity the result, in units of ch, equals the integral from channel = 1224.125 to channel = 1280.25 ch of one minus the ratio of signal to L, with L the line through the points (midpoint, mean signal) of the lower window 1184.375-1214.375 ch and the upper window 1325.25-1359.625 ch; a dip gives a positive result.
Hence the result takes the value 4.96 ch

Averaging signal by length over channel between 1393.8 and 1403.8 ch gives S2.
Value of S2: 2.99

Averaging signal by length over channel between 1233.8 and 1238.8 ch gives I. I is 3.12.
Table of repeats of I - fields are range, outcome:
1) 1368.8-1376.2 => 3.09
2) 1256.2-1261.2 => 2.93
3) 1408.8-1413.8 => 3.16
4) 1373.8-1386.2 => 3.08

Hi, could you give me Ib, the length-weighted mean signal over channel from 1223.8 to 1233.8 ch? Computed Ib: 3.24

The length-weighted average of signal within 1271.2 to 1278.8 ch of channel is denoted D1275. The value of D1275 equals 3.13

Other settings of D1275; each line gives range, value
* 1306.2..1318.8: 3.13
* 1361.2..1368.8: 3.33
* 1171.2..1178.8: 3.36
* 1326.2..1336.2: 3.64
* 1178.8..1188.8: 3.25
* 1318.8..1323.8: 3.48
